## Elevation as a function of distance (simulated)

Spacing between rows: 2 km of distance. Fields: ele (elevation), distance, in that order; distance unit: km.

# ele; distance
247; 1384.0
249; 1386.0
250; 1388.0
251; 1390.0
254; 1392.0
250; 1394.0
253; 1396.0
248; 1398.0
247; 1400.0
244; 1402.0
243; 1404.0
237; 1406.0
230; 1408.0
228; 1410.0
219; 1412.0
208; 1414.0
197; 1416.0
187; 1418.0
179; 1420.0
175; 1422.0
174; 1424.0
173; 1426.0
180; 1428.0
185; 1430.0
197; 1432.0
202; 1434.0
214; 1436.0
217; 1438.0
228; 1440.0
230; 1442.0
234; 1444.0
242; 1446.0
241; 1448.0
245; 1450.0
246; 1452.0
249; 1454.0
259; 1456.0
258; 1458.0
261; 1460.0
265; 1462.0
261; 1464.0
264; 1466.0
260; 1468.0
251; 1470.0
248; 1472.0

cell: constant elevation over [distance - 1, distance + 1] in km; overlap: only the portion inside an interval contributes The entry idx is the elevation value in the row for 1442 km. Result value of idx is 230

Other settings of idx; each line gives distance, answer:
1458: 258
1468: 260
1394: 250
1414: 208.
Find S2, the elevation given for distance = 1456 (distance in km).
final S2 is 259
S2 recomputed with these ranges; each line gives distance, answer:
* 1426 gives 173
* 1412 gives 219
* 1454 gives 249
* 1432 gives 197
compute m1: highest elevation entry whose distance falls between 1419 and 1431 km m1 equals 185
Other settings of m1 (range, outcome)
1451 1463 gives 265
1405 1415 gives 237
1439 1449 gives 242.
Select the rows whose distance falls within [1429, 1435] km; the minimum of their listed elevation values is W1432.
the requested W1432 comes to 185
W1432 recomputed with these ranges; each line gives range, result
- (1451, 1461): 246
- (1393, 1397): 250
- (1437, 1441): 217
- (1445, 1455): 241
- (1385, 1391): 249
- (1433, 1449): 202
